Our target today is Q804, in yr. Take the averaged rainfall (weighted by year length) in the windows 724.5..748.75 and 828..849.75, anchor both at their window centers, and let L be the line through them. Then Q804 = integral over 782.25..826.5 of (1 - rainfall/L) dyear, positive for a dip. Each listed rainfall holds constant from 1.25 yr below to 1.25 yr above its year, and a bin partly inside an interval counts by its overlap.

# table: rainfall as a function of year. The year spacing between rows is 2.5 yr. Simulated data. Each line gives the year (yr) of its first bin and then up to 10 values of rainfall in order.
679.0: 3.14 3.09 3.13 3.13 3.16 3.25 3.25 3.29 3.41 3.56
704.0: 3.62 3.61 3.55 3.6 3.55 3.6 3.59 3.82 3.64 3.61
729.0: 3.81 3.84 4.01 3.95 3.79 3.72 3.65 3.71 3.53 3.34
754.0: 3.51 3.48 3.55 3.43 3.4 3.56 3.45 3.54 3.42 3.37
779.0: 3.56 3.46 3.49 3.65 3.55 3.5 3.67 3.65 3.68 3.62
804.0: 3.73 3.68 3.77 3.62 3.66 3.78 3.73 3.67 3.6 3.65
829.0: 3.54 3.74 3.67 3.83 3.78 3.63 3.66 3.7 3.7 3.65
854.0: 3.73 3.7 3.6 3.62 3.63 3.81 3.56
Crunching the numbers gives 0.88 yr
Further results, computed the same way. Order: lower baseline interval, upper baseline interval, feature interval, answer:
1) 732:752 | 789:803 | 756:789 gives 1.58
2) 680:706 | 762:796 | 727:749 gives -2.45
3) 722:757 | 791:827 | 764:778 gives 0.83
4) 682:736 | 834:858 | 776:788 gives 0.35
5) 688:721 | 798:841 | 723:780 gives -0.66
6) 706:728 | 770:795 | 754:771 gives 0.32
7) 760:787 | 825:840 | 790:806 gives -0.32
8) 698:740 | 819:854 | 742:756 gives 0.49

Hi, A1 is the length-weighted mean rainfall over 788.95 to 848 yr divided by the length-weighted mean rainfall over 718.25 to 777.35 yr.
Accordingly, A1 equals 1.02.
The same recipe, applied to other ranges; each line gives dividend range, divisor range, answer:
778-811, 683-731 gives 1.04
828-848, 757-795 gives 1.05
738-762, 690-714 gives 1.03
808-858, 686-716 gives 1.08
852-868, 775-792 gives 1.05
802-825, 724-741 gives 0.97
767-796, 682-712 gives 1.05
